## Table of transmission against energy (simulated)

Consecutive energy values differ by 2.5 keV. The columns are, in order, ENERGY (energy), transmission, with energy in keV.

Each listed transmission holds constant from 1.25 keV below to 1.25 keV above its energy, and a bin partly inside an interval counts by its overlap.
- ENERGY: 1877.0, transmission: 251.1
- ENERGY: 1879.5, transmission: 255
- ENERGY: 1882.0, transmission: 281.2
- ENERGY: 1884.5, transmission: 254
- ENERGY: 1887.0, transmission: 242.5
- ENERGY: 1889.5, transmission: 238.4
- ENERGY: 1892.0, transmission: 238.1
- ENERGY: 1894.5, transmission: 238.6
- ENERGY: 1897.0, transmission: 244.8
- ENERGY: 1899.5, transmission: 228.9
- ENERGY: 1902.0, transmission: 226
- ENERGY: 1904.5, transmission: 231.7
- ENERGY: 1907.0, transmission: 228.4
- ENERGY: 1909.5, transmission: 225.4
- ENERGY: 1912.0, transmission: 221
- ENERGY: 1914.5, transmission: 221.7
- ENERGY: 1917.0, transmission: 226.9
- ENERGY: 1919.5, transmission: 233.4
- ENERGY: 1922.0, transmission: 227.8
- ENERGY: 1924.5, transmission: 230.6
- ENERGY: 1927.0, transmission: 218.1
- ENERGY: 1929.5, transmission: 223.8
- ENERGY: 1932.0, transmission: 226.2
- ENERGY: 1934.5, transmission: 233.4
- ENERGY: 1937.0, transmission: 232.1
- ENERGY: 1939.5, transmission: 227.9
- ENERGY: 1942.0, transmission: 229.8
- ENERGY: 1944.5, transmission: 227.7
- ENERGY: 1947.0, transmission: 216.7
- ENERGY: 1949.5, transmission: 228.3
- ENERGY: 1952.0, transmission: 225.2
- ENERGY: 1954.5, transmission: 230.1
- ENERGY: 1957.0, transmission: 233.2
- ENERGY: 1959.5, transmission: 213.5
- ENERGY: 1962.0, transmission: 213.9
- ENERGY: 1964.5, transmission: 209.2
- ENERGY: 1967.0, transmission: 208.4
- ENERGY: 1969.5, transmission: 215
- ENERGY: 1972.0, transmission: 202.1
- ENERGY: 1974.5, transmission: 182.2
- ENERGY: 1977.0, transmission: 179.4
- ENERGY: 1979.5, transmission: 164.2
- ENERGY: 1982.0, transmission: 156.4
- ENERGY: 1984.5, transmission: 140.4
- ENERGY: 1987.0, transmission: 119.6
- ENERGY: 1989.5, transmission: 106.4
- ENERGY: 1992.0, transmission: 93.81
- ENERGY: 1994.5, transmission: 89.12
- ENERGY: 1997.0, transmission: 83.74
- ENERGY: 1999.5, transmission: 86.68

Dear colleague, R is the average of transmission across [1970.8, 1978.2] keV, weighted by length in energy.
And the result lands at 188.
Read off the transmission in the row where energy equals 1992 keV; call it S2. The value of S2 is 93.81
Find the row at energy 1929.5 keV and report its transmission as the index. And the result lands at 223.8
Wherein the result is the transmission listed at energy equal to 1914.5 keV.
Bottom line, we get 221.7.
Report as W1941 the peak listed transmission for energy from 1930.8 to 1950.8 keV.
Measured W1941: 233.4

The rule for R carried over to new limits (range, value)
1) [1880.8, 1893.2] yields 251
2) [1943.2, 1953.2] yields 224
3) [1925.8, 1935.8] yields 225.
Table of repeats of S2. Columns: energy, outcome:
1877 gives 251.1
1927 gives 218.1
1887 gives 242.5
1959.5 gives 213.5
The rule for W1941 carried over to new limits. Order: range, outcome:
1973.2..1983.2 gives 182.2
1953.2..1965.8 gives 233.2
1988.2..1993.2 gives 106.4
